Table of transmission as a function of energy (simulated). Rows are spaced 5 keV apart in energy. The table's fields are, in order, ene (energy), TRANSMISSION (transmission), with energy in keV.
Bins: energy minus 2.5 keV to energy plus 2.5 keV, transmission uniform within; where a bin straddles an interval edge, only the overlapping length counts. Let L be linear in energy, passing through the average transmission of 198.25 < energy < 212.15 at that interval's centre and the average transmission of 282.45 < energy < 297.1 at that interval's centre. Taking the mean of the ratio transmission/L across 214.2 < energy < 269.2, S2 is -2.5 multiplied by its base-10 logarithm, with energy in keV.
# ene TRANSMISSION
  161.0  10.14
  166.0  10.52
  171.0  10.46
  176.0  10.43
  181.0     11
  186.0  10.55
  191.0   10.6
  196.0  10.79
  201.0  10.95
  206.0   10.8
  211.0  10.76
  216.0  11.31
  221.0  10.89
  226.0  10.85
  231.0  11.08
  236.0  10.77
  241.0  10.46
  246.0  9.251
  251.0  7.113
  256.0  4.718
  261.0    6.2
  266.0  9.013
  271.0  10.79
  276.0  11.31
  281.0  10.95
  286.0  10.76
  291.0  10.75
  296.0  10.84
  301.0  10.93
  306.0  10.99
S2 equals 0.17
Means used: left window 10.8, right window 10.8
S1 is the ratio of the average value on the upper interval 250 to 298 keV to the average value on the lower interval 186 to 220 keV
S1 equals 0.86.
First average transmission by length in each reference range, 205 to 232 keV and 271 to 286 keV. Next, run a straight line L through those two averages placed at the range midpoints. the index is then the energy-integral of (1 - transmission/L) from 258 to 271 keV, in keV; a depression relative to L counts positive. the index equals 3.4 keV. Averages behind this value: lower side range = 10.9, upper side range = 11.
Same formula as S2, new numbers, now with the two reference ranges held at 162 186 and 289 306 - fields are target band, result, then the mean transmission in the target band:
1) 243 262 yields 0.47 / 6.97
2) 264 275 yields 0.07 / 10.1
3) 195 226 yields -0.03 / 10.9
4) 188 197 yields -0.01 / 10.7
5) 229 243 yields -0.01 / 10.8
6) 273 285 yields -0.02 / 11.1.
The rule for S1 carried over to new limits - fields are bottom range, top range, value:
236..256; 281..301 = 1.25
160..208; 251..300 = 0.88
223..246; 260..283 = 0.93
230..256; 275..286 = 1.20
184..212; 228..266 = 0.80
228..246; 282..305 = 1.03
